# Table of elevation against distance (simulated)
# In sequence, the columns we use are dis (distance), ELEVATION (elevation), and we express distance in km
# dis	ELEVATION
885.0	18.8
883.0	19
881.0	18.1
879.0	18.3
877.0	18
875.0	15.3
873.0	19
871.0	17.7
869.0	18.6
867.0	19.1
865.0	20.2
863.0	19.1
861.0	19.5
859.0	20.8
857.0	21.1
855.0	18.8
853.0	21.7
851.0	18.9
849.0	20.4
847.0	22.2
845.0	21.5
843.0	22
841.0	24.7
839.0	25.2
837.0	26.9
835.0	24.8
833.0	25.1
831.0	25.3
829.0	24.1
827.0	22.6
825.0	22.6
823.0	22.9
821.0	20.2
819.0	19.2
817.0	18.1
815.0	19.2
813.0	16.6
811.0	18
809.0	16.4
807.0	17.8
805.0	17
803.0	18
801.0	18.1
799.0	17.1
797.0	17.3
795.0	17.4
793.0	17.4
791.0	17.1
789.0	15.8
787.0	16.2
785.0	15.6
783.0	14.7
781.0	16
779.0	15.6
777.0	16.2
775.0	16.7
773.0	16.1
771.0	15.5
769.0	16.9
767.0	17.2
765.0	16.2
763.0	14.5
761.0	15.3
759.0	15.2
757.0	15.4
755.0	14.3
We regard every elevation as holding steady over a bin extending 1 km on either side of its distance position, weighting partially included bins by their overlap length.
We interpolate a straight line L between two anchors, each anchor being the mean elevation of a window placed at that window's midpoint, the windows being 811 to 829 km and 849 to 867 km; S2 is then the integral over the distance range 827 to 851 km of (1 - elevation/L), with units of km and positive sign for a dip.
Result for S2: -4.11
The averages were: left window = 20.3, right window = 20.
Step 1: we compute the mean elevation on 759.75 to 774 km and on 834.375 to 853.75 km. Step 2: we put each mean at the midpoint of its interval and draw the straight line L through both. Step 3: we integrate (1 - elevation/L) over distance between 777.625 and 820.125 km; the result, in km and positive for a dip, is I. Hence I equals 3.9 km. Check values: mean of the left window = 15.9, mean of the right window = 22.8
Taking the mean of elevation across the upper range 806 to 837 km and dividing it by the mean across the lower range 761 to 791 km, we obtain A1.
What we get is 1.3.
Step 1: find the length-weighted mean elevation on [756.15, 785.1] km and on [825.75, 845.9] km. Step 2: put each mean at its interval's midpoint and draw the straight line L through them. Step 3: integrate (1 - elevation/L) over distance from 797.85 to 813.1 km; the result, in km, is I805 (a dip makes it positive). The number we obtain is 2.2 km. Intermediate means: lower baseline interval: 15.8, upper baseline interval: 24.2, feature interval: 17.4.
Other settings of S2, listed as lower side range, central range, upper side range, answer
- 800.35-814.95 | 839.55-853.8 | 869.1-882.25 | -3.27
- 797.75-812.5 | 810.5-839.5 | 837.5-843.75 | -0.94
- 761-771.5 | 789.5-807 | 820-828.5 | 1.82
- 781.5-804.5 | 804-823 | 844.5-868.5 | -0.43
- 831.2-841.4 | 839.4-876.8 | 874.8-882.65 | 2.42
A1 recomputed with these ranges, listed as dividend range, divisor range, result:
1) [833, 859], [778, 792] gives 1.41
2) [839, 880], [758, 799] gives 1.24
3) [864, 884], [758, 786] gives 1.16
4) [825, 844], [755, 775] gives 1.55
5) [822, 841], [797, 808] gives 1.39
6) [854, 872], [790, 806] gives 1.12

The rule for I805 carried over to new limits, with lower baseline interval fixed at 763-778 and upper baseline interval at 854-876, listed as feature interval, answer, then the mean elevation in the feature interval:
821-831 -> -2.85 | 23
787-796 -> 0.02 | 16.8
